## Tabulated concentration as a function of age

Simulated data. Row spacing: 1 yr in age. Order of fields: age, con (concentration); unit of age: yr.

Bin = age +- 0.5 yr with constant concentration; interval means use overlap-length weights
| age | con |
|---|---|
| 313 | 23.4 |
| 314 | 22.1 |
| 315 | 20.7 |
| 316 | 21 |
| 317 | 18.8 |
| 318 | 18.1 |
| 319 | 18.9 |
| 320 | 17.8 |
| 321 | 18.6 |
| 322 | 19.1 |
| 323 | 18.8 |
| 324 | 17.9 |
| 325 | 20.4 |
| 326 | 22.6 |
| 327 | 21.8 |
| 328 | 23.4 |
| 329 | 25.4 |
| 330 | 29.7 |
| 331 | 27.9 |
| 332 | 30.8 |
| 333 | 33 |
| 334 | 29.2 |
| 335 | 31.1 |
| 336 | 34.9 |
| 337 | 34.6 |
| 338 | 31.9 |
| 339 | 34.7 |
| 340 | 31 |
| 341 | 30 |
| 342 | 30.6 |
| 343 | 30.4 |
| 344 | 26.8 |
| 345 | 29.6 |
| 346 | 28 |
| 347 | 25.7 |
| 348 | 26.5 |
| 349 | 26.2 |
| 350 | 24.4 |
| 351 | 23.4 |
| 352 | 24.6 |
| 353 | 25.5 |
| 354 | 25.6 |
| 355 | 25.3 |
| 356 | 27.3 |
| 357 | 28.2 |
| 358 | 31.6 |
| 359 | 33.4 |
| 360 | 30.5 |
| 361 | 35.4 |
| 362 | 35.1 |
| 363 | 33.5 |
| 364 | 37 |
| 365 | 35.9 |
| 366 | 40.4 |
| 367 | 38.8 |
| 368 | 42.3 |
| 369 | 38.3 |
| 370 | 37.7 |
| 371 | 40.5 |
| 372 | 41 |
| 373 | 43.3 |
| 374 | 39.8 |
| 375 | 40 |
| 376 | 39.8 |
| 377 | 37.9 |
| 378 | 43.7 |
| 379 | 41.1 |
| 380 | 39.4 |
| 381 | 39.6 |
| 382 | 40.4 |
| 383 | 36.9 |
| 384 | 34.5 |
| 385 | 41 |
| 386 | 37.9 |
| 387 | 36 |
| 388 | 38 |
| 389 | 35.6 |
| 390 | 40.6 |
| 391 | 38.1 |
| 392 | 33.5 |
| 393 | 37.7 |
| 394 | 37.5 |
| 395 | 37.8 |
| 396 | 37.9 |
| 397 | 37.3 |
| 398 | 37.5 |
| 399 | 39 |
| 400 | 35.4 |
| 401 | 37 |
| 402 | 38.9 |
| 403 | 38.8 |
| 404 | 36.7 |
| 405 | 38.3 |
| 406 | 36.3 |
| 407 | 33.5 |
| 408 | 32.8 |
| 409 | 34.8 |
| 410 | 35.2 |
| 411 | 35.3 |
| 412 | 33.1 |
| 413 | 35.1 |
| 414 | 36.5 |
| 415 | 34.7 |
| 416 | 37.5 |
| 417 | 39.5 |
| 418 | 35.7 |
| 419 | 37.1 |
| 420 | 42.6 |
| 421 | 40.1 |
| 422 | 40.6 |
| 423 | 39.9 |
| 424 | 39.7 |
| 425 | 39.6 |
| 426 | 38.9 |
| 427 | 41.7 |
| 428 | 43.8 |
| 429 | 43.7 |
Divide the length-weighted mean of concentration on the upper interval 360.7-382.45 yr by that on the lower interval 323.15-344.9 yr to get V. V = 1.4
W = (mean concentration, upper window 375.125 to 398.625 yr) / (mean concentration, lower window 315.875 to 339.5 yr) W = 1.53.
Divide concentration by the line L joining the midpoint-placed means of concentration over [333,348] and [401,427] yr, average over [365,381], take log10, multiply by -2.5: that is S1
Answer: -0.19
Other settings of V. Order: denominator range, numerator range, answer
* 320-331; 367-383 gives 1.84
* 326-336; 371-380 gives 1.45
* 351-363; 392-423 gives 1.27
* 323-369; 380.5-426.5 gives 1.26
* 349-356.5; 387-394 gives 1.47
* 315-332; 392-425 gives 1.73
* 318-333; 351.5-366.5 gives 1.39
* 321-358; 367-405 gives 1.43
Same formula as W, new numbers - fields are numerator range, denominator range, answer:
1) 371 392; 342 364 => 1.36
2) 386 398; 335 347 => 1.21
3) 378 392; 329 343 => 1.23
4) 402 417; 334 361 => 1.23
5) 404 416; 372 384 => 0.88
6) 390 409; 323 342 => 1.31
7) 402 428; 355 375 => 1.04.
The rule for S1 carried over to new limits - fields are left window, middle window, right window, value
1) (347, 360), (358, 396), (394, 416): -0.22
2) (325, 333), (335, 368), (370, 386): 0.05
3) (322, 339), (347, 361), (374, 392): 0.18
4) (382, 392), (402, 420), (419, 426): 0.09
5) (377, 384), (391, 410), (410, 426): 0.06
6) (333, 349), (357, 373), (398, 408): -0.12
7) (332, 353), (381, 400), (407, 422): -0.11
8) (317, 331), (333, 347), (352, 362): -0.23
